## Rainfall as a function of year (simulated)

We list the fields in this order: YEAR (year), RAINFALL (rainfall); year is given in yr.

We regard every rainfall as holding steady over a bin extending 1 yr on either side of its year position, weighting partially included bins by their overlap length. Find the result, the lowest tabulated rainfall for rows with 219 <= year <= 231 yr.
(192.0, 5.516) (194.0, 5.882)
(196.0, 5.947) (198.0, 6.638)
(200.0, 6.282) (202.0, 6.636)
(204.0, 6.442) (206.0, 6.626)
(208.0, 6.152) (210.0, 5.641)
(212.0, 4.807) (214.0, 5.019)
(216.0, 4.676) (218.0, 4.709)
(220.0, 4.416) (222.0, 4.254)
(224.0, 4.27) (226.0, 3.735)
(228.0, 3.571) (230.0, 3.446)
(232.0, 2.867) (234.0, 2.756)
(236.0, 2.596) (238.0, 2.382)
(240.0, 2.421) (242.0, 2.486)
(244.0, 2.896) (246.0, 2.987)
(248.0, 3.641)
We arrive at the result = 3.446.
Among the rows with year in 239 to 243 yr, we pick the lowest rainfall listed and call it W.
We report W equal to 2.421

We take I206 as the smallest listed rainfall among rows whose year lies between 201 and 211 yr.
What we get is 5.641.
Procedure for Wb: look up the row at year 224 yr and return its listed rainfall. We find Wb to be 4.27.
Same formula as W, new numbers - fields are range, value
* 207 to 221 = 4.416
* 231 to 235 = 2.756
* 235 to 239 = 2.382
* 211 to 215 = 4.807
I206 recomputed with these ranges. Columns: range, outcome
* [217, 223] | 4.254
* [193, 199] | 5.882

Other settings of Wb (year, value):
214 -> 5.019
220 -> 4.416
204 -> 6.442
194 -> 5.882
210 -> 5.641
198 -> 6.638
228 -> 3.571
